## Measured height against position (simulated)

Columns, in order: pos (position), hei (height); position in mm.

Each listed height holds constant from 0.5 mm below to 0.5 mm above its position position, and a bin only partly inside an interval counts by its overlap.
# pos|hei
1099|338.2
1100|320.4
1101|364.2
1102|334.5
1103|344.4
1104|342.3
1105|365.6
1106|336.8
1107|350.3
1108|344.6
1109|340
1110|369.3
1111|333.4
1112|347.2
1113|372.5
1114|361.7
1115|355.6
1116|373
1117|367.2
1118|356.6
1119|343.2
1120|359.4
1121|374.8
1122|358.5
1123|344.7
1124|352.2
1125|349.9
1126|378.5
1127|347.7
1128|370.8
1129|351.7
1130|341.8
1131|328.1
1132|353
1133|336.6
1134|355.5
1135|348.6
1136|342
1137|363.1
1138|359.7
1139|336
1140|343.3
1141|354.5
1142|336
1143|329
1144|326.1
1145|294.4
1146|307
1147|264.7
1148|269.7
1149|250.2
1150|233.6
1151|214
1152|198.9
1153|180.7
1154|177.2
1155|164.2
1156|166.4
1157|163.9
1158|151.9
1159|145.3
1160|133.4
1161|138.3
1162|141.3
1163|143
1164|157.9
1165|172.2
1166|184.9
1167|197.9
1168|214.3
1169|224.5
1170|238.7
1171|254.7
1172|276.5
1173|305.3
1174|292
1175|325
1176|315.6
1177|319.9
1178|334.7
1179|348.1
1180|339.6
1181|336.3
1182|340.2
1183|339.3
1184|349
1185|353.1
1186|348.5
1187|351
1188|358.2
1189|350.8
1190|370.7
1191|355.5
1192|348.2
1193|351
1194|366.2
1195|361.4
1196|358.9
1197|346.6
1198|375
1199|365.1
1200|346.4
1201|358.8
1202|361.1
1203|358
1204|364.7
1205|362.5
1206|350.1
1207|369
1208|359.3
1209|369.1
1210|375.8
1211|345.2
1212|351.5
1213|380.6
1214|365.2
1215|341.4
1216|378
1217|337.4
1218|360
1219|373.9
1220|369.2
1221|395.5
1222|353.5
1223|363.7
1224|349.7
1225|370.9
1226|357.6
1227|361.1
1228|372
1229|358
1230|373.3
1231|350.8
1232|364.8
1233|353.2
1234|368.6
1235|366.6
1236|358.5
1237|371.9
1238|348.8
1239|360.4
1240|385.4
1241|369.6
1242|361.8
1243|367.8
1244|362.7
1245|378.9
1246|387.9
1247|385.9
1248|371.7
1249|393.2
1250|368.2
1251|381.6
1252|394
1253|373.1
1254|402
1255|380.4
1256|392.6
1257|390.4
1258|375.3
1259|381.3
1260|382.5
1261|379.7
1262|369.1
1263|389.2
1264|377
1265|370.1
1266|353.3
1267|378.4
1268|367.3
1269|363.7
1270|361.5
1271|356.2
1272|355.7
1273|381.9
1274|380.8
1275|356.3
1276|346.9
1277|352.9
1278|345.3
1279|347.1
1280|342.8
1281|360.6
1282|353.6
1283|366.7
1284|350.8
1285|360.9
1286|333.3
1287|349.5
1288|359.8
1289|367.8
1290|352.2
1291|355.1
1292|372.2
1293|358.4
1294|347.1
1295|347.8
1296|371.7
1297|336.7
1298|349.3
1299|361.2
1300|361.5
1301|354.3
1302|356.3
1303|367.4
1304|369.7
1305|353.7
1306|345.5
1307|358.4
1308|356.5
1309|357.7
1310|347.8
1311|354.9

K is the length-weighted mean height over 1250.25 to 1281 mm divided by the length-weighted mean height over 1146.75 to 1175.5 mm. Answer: 1.8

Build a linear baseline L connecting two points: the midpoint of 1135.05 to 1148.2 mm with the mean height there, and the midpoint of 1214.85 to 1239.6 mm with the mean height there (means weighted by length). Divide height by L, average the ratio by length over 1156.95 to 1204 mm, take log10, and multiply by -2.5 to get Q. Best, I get 0.18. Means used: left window 327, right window 363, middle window 293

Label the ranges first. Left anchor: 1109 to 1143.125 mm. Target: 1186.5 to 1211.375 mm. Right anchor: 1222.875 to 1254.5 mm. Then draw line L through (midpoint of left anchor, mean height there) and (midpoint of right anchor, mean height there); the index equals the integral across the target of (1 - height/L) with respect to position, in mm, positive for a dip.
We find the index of 0.3 mm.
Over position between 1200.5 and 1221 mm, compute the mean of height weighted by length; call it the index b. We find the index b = 362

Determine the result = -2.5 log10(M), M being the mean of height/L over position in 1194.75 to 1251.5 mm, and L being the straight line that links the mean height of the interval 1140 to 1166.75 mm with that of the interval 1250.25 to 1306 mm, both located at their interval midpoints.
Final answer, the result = -0.218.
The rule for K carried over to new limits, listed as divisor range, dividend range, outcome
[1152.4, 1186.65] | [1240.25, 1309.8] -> 1.50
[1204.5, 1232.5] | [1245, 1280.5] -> 1.03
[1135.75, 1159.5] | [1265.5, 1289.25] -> 1.37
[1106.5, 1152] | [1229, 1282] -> 1.10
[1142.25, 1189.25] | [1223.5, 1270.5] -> 1.45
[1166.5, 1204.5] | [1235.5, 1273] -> 1.14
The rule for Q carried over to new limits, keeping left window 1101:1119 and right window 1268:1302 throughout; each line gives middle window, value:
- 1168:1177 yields 0.26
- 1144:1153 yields 0.36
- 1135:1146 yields 0.05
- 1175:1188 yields 0.05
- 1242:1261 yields -0.07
